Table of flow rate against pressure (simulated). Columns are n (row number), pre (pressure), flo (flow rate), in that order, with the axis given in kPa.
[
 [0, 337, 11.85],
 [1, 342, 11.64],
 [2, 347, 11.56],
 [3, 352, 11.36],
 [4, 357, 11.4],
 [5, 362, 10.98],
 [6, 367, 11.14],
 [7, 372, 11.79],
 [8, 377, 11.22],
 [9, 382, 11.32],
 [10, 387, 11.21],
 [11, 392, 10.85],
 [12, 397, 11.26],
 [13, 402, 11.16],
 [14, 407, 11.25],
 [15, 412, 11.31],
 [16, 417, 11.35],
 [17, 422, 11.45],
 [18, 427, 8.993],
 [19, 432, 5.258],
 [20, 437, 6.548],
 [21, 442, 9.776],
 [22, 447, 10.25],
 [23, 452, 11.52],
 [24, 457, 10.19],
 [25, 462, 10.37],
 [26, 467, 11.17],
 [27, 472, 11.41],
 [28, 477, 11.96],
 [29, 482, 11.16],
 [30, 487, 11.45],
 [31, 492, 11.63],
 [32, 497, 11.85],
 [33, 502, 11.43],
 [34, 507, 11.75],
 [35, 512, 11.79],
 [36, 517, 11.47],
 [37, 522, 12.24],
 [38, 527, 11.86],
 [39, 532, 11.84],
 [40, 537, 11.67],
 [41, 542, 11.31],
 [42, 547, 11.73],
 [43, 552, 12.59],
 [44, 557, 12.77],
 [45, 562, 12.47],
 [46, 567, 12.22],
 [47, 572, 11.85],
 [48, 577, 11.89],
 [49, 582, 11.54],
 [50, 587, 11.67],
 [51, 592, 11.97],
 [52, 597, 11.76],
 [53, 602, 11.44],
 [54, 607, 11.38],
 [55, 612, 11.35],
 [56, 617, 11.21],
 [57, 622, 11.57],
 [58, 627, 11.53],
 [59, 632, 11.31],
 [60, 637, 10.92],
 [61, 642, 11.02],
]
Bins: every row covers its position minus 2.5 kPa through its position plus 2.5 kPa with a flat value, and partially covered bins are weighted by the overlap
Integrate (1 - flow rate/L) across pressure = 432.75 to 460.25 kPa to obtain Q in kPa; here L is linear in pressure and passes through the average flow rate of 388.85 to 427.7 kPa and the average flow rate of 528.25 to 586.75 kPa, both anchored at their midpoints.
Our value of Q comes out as 4.6 kPa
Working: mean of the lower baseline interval 11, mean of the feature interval 9.4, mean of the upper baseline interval 12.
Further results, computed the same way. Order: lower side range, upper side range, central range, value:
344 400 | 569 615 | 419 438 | 5.19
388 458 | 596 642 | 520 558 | -3.94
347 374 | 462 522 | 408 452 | 7.27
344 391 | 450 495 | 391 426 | 0.38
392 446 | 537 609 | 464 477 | -1.01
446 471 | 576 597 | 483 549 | -2.76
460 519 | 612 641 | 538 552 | -0.41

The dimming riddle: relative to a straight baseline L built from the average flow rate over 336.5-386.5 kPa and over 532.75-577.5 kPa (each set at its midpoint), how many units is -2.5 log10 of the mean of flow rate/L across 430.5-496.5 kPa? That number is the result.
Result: 0.14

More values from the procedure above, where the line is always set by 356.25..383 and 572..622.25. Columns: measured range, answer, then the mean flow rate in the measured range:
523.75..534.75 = -0.034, 11.9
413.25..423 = -0.002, 11.4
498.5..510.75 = -0.015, 11.6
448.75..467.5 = 0.065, 10.8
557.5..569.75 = -0.078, 12.4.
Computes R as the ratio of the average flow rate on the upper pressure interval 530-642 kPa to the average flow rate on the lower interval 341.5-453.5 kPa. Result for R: 1.1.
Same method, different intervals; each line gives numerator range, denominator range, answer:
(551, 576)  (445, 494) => 1.11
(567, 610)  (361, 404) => 1.04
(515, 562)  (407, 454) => 1.24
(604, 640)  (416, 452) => 1.24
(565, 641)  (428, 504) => 1.12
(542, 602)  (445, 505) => 1.07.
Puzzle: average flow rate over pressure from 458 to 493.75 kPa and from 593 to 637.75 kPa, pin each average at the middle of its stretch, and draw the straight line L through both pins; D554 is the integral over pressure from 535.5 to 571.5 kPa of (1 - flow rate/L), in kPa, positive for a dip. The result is -2.40 kPa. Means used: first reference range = 11.3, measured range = 12.1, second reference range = 11.4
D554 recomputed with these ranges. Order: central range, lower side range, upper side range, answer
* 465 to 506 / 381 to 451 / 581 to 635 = -3.4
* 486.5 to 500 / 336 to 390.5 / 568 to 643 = -0.2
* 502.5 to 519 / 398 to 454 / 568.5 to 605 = -1.2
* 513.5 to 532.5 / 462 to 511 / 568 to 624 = -0.5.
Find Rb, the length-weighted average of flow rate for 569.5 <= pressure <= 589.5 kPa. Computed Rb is 11.7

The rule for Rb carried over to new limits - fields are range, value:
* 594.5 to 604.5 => 11.6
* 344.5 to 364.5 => 11.3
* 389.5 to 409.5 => 11.1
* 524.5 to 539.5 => 11.8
